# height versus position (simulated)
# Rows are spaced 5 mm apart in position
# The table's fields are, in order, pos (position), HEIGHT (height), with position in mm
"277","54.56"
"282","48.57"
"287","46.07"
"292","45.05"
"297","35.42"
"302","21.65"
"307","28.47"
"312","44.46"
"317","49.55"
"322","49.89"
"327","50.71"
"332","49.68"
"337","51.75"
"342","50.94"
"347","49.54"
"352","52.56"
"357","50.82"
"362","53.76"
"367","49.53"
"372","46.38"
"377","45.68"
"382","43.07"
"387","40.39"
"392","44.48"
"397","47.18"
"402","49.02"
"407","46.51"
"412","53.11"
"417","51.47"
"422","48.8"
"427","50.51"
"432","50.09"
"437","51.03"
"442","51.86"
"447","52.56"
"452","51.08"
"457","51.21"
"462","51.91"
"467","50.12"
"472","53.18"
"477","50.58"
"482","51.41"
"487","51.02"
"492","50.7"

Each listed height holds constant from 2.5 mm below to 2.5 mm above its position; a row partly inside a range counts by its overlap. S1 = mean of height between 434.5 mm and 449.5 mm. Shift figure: 51.8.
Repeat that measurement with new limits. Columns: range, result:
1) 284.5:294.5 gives 45.6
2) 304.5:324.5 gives 43.1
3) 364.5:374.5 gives 48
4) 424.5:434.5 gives 50.3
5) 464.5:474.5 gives 51.6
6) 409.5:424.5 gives 51.1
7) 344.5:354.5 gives 51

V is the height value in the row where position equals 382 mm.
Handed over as 43.07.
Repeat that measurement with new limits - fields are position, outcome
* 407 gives 46.51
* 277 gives 54.56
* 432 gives 50.09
